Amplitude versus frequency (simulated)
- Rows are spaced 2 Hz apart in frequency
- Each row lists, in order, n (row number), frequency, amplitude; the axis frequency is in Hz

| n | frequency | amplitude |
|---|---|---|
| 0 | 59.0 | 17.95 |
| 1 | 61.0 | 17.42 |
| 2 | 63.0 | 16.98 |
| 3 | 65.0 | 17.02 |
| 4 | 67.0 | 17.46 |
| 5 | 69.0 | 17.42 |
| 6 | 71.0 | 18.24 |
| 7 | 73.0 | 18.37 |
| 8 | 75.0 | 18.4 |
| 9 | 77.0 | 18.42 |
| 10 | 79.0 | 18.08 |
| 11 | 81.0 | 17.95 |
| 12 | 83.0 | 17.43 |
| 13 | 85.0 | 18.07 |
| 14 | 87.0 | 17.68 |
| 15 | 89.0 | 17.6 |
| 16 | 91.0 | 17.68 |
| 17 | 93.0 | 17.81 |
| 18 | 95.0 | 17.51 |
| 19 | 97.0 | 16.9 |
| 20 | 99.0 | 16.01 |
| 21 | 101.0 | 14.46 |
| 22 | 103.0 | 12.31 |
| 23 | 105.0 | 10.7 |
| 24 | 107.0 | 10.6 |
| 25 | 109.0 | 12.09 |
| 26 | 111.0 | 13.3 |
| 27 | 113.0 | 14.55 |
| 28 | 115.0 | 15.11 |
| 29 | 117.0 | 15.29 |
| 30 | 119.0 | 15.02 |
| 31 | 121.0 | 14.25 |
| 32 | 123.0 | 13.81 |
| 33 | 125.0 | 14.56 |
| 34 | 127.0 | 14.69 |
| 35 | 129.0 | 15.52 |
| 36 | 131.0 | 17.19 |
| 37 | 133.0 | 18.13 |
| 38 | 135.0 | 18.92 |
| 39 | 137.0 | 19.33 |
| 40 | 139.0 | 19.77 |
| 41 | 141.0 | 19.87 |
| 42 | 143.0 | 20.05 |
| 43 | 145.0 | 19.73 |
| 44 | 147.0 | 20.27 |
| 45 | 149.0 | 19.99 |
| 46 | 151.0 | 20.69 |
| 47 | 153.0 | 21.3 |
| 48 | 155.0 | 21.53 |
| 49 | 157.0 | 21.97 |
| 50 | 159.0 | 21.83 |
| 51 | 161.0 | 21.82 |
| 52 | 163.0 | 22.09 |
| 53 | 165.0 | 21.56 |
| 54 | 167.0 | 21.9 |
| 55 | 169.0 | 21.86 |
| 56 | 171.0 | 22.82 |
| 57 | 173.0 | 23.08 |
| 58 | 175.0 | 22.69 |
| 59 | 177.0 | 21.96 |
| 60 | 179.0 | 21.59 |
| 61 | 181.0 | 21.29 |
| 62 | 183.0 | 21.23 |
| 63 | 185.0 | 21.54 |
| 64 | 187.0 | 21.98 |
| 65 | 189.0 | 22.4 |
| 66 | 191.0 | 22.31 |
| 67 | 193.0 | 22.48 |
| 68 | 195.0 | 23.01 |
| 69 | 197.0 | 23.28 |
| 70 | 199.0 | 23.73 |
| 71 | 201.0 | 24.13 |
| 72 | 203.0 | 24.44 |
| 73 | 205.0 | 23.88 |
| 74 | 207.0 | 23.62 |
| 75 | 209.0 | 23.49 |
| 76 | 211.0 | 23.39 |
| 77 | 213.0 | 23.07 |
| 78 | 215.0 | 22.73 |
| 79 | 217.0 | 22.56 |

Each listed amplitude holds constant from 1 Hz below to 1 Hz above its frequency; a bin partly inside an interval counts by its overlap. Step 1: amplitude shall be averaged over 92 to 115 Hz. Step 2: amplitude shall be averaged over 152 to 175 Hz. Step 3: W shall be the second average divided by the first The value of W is 1.55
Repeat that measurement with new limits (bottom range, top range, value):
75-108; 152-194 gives 1.35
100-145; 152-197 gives 1.42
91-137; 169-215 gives 1.51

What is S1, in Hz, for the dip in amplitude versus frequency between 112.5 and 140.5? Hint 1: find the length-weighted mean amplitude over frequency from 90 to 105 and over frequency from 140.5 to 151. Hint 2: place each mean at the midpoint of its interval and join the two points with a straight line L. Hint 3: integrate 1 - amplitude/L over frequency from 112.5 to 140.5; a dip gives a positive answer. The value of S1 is 3.2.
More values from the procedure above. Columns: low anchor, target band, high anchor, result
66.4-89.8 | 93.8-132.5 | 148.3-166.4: 9.9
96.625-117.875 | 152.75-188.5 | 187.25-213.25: -3.1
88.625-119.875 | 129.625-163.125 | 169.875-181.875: -1.7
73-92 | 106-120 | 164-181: 4.1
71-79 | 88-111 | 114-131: 2.5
